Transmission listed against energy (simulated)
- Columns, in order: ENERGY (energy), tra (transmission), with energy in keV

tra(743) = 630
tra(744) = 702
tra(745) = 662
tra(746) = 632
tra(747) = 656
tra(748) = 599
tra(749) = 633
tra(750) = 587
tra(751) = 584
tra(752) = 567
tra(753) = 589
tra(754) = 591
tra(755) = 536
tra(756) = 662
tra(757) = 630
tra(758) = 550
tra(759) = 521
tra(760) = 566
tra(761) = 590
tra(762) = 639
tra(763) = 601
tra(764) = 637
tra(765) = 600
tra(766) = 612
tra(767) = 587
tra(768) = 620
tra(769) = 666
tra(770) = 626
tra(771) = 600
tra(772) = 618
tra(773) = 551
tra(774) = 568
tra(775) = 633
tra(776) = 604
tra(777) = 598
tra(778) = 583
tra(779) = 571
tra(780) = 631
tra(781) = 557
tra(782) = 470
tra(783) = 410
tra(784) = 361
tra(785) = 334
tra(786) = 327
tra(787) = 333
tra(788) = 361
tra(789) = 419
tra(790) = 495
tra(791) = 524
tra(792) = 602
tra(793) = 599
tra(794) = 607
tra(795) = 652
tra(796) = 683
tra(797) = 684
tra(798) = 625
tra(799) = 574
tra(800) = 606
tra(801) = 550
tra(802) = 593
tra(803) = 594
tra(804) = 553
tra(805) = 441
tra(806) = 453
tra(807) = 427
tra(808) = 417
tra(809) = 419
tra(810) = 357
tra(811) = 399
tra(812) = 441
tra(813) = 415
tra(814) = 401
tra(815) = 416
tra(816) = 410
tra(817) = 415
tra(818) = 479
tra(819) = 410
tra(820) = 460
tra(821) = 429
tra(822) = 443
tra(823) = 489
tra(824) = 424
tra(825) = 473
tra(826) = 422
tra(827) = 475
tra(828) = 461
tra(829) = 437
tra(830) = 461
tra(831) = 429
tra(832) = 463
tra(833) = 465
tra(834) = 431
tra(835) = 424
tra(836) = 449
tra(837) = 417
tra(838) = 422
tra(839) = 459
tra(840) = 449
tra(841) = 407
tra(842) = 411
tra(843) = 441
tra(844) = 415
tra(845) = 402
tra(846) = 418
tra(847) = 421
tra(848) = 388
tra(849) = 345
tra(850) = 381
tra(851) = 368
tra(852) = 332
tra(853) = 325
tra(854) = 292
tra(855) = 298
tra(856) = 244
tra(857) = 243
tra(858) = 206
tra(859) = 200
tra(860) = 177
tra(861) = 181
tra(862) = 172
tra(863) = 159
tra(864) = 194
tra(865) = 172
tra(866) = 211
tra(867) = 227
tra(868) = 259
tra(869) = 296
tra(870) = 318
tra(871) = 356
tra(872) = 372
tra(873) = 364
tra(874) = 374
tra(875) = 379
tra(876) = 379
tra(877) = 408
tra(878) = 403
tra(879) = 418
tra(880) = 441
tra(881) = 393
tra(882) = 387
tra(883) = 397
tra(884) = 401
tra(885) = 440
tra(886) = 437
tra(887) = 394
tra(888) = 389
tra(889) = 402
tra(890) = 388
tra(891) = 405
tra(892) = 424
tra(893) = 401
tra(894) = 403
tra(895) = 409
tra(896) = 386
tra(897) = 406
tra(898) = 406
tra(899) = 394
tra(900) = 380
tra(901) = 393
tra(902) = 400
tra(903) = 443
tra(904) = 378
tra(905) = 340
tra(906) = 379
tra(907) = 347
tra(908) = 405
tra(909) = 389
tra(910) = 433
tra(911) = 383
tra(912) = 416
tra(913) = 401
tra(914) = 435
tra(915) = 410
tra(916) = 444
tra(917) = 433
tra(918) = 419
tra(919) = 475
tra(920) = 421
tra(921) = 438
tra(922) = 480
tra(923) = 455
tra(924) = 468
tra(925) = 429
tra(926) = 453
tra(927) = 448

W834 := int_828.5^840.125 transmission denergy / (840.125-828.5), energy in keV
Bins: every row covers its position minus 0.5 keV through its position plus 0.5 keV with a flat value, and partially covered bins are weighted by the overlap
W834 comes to 442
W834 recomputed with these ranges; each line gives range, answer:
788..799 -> 578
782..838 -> 469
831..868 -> 334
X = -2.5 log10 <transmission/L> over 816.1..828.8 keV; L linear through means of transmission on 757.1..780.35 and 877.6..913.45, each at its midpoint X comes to 0.15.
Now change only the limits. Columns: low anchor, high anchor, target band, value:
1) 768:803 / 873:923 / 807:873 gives 0.292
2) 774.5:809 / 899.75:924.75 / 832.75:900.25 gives 0.262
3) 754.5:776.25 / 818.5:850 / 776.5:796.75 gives 0.082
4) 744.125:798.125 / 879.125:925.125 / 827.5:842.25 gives 0.124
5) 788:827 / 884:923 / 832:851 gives 0.109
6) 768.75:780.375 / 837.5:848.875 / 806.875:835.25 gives 0.100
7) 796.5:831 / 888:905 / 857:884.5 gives 0.349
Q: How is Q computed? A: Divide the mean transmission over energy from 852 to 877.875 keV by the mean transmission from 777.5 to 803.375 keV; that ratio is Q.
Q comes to 0.52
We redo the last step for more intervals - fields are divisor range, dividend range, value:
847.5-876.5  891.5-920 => 1.43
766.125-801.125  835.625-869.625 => 0.58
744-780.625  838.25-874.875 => 0.52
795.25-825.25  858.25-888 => 0.66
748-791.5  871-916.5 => 0.72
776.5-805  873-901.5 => 0.76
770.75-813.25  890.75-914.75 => 0.77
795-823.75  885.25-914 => 0.82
